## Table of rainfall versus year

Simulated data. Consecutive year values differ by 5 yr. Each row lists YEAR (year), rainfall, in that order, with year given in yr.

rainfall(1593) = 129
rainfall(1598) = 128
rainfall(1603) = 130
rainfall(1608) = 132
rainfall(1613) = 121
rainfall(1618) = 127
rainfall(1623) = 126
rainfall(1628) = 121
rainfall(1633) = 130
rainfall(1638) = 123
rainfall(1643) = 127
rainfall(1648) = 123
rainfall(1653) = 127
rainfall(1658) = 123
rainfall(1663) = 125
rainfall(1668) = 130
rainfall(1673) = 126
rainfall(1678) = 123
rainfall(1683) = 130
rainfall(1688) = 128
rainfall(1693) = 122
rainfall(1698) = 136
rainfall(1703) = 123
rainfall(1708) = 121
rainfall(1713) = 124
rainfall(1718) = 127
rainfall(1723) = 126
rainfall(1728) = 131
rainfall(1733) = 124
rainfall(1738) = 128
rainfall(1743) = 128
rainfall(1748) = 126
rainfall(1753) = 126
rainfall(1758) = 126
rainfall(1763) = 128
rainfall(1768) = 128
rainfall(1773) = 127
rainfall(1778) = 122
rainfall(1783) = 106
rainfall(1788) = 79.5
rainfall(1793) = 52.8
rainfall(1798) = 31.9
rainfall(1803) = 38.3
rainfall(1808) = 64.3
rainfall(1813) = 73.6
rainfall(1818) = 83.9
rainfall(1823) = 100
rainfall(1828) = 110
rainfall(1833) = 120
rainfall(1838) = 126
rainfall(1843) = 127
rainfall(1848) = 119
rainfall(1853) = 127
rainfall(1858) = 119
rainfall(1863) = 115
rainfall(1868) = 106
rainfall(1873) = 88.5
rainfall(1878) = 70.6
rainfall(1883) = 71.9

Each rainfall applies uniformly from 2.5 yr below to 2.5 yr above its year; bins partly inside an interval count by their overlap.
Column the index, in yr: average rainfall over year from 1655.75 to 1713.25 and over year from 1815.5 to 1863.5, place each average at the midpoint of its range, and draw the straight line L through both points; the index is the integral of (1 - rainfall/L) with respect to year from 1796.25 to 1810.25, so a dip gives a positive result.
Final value 8.61 yr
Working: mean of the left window 126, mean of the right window 115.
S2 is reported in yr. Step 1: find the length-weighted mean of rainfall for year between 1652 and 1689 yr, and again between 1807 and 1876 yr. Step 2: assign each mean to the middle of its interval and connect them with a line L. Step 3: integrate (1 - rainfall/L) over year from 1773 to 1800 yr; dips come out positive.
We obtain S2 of 7.0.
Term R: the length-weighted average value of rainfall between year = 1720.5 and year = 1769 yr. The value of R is 127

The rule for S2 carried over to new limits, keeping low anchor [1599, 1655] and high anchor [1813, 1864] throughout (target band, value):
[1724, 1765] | -2.91 yr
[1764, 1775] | -0.99 yr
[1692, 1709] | -0.66 yr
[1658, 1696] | -1.00 yr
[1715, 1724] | -0.46 yr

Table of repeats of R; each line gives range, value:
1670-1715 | 126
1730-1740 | 126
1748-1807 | 97.3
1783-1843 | 83.1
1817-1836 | 106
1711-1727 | 126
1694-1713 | 126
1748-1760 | 126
